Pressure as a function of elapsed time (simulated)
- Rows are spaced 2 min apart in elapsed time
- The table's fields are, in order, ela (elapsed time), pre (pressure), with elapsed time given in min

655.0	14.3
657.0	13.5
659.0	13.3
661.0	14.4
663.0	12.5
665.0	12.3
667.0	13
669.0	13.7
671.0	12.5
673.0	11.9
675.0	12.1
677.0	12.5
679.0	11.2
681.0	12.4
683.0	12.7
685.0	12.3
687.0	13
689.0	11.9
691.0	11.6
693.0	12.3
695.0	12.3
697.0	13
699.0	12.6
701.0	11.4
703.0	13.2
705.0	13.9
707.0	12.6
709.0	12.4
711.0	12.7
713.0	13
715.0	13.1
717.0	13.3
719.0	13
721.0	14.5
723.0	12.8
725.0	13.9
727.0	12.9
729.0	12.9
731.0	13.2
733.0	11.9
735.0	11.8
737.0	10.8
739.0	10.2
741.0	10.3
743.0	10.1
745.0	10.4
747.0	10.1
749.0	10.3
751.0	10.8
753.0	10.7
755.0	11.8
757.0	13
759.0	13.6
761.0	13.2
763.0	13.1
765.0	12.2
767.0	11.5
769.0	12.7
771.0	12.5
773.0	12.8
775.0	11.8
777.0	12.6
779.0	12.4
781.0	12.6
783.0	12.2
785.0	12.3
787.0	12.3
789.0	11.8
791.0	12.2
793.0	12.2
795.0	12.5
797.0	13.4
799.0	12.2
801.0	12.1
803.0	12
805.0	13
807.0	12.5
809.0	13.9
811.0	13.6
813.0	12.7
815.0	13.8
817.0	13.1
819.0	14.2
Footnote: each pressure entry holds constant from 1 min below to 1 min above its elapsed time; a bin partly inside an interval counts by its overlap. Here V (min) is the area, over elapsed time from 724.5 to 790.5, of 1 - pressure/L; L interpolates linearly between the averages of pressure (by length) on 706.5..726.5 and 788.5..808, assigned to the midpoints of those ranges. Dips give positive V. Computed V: 4.2 min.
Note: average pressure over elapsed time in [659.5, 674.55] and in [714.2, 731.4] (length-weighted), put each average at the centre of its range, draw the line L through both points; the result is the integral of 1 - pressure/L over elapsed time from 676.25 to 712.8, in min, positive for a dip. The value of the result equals 1.8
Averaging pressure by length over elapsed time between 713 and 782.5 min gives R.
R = 12.2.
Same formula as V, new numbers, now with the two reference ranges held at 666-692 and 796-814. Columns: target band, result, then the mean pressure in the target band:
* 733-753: 3.16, 10.6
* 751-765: 0.27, 12.4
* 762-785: 0.57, 12.4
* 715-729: -0.92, 13.3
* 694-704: -0.05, 12.5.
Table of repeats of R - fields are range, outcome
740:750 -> 10.2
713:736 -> 13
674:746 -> 12.3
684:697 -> 12.3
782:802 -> 12.3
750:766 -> 12.3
